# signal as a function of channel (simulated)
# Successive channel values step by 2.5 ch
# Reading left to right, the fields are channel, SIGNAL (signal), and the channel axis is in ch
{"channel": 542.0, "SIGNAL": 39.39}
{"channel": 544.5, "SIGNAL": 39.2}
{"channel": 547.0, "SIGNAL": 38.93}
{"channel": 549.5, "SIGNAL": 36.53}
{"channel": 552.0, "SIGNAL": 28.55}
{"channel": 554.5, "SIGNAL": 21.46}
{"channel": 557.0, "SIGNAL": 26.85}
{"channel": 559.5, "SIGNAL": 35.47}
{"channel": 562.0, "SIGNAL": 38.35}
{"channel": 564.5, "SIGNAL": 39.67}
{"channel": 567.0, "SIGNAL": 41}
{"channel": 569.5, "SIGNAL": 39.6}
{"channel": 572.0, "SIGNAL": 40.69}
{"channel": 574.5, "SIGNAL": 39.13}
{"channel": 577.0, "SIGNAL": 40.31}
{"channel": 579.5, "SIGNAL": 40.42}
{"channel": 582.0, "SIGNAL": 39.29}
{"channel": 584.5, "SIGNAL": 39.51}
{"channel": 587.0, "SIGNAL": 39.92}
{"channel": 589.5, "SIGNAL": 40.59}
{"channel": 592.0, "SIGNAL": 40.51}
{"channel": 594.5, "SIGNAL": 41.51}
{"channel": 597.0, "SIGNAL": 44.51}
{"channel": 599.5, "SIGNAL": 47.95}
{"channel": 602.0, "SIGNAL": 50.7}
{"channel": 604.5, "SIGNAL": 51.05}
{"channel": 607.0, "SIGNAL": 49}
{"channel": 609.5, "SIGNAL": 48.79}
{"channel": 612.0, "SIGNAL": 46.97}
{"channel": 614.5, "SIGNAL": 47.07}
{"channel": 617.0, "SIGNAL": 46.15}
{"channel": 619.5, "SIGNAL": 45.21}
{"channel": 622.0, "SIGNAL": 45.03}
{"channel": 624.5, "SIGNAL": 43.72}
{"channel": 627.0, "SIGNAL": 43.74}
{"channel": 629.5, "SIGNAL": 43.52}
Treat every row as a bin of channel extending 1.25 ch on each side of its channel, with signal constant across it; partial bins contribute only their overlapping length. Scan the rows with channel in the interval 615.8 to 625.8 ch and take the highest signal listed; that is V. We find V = 46.15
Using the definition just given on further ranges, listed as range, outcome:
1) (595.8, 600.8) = 47.95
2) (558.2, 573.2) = 41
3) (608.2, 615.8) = 48.79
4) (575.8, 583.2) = 40.42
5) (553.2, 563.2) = 38.35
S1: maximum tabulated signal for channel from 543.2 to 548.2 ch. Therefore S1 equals 39.2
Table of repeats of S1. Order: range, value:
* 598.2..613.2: 51.05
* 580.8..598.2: 44.51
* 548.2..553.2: 36.53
